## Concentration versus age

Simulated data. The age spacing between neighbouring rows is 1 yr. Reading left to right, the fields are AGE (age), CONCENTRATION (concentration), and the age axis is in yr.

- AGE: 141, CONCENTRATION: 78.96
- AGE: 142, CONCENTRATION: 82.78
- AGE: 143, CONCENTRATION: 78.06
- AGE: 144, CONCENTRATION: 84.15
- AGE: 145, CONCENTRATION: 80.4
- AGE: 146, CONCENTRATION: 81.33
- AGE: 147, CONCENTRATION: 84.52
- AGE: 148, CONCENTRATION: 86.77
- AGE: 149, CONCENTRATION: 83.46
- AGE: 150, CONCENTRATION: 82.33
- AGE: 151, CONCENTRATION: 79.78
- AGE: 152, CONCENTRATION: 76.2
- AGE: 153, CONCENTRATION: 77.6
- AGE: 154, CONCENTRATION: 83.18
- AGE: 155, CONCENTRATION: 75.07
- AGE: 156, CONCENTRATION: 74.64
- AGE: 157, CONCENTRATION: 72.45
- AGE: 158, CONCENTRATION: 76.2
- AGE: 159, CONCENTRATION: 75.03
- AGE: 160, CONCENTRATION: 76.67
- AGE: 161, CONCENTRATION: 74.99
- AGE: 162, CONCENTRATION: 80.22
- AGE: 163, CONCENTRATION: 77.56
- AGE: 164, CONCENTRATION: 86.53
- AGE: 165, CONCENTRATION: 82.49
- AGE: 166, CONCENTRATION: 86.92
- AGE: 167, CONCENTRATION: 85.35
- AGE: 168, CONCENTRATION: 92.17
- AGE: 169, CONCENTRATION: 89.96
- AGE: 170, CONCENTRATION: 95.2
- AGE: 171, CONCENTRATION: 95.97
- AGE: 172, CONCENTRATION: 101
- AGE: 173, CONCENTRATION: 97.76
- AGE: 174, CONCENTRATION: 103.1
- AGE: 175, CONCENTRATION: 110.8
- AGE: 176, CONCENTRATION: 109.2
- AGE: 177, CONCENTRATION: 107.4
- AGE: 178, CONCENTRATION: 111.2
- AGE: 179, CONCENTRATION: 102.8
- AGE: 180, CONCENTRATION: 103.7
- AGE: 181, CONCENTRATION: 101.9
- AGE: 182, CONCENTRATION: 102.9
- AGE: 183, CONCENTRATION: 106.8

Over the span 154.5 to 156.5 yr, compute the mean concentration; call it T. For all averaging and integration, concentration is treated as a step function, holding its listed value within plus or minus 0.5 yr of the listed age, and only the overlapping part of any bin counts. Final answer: 74.9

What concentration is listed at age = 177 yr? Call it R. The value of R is 107.4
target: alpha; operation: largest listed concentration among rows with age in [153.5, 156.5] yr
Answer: 83.18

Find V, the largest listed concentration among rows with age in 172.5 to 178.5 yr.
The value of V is 111.2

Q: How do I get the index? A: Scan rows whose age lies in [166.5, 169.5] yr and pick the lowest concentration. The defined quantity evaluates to 85.35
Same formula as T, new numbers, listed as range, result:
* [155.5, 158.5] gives 74.4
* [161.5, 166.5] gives 82.7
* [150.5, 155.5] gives 78.4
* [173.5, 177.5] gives 108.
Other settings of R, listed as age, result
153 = 77.6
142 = 82.78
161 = 74.99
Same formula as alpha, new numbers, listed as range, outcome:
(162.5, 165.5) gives 86.53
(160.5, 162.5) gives 80.22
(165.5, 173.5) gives 101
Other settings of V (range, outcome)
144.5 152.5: 86.77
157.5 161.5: 76.67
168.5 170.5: 95.2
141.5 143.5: 82.78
